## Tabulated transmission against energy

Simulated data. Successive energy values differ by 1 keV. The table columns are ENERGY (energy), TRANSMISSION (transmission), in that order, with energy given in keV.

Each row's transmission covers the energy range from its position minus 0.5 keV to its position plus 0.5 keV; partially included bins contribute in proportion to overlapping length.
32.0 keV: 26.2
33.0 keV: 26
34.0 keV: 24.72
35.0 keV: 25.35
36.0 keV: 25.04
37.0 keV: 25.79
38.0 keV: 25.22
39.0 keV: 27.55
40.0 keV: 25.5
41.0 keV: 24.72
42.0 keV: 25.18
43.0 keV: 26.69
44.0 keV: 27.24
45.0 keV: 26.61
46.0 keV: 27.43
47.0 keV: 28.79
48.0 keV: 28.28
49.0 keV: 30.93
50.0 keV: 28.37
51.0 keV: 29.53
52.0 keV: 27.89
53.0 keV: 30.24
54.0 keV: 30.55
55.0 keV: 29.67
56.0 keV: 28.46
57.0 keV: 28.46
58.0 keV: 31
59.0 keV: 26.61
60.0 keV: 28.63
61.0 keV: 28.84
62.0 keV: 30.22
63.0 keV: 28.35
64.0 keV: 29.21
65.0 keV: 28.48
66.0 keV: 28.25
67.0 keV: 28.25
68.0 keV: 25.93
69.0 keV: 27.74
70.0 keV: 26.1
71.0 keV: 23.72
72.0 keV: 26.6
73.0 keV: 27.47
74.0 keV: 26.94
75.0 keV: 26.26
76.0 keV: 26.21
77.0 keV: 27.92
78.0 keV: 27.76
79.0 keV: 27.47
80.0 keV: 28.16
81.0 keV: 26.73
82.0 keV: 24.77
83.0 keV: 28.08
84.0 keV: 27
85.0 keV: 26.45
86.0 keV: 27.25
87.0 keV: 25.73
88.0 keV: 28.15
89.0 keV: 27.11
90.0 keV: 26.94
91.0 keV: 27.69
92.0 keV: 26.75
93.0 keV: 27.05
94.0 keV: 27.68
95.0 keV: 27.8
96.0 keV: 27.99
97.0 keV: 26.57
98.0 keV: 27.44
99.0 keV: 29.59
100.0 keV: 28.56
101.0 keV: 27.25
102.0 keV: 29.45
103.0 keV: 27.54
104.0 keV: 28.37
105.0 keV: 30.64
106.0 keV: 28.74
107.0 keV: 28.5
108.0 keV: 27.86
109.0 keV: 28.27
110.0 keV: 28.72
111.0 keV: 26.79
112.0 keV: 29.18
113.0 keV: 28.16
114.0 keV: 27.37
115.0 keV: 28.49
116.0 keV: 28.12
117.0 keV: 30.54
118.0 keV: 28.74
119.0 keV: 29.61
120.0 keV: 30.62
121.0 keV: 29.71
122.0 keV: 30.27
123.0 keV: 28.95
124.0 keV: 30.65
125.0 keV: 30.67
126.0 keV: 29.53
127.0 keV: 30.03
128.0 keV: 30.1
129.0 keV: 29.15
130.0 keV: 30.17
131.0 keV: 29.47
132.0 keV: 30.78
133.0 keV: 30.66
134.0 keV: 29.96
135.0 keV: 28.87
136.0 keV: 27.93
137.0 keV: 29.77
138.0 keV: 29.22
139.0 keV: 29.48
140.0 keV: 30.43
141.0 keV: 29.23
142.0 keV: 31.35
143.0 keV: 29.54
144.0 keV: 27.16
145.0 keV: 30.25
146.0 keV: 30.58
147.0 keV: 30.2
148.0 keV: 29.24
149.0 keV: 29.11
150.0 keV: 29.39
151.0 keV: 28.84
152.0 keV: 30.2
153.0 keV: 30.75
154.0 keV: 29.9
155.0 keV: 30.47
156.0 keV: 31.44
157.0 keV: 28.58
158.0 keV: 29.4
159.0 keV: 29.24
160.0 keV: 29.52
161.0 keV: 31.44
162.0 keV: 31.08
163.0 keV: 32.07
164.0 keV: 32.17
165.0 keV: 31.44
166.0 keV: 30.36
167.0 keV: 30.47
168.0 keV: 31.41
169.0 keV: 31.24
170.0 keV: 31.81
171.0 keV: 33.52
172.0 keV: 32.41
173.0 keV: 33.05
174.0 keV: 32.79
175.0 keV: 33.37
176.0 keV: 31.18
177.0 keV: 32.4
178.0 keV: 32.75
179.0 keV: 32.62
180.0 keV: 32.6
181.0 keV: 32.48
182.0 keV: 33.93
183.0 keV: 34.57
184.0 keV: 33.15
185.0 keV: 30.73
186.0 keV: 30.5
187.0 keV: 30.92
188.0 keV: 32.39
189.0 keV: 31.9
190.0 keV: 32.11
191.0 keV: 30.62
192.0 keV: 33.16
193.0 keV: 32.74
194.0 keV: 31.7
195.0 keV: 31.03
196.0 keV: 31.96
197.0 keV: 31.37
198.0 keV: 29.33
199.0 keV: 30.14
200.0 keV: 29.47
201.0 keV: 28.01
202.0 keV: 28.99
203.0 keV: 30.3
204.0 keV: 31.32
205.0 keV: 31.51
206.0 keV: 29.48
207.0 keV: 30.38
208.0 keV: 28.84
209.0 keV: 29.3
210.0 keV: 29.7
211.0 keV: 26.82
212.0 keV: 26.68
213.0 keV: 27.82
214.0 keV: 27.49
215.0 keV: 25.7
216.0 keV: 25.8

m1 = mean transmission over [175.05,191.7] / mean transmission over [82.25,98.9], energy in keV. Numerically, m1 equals 1.18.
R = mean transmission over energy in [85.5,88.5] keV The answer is 27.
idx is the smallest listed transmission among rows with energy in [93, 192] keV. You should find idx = 26.57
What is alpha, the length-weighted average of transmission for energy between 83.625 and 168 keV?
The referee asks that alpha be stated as 29.2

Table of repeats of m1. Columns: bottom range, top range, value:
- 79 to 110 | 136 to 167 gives 1.08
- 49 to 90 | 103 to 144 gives 1.05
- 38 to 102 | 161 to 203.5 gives 1.15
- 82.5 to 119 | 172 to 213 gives 1.11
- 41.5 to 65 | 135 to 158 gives 1.04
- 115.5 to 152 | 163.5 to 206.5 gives 1.07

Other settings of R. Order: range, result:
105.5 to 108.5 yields 28.4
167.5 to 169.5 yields 31.3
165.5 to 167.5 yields 30.4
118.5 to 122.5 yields 30.1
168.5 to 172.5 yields 32.2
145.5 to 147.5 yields 30.4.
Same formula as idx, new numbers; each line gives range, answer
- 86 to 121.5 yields 25.73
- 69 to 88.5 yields 23.72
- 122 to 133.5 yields 28.95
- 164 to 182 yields 30.36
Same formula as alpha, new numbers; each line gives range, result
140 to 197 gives 31.2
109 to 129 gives 29.2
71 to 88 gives 26.9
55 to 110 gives 27.7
